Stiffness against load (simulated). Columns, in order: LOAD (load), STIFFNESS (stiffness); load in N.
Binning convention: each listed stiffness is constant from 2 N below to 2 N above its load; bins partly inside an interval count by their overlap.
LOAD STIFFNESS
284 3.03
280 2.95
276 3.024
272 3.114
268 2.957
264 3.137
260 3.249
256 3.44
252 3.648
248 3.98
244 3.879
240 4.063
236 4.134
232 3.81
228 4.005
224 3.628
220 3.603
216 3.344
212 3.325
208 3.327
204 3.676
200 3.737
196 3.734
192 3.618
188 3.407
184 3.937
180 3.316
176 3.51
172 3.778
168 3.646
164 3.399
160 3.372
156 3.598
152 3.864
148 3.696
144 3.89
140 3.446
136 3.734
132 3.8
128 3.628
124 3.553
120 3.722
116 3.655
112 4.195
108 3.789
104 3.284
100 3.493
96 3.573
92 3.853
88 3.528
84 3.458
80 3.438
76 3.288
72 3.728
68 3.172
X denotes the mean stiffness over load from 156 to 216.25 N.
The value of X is 3.55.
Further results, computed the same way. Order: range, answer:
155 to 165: 3.45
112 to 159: 3.7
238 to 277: 3.46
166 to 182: 3.56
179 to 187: 3.64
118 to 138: 3.69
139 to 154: 3.74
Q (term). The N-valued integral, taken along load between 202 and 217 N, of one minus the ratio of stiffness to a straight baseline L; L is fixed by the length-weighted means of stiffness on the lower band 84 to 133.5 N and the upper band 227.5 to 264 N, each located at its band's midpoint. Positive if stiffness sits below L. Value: 1.24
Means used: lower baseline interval 3.66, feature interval 3.42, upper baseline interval 3.76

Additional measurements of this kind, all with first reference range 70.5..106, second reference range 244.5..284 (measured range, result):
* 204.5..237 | -2.8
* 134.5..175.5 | -2.5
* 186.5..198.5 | -0.8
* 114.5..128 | -0.7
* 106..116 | -1.3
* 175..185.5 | -0.6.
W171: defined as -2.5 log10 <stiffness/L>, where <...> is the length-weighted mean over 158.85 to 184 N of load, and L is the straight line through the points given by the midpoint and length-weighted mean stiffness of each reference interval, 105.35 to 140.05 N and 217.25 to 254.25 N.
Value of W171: 0.07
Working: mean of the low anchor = 3.73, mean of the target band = 3.54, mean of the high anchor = 3.85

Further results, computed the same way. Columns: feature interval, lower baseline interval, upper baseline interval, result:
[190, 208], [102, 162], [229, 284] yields -0.02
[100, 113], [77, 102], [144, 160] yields -0.03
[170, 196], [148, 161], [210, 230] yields 0.00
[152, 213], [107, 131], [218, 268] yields 0.04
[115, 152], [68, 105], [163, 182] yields -0.05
